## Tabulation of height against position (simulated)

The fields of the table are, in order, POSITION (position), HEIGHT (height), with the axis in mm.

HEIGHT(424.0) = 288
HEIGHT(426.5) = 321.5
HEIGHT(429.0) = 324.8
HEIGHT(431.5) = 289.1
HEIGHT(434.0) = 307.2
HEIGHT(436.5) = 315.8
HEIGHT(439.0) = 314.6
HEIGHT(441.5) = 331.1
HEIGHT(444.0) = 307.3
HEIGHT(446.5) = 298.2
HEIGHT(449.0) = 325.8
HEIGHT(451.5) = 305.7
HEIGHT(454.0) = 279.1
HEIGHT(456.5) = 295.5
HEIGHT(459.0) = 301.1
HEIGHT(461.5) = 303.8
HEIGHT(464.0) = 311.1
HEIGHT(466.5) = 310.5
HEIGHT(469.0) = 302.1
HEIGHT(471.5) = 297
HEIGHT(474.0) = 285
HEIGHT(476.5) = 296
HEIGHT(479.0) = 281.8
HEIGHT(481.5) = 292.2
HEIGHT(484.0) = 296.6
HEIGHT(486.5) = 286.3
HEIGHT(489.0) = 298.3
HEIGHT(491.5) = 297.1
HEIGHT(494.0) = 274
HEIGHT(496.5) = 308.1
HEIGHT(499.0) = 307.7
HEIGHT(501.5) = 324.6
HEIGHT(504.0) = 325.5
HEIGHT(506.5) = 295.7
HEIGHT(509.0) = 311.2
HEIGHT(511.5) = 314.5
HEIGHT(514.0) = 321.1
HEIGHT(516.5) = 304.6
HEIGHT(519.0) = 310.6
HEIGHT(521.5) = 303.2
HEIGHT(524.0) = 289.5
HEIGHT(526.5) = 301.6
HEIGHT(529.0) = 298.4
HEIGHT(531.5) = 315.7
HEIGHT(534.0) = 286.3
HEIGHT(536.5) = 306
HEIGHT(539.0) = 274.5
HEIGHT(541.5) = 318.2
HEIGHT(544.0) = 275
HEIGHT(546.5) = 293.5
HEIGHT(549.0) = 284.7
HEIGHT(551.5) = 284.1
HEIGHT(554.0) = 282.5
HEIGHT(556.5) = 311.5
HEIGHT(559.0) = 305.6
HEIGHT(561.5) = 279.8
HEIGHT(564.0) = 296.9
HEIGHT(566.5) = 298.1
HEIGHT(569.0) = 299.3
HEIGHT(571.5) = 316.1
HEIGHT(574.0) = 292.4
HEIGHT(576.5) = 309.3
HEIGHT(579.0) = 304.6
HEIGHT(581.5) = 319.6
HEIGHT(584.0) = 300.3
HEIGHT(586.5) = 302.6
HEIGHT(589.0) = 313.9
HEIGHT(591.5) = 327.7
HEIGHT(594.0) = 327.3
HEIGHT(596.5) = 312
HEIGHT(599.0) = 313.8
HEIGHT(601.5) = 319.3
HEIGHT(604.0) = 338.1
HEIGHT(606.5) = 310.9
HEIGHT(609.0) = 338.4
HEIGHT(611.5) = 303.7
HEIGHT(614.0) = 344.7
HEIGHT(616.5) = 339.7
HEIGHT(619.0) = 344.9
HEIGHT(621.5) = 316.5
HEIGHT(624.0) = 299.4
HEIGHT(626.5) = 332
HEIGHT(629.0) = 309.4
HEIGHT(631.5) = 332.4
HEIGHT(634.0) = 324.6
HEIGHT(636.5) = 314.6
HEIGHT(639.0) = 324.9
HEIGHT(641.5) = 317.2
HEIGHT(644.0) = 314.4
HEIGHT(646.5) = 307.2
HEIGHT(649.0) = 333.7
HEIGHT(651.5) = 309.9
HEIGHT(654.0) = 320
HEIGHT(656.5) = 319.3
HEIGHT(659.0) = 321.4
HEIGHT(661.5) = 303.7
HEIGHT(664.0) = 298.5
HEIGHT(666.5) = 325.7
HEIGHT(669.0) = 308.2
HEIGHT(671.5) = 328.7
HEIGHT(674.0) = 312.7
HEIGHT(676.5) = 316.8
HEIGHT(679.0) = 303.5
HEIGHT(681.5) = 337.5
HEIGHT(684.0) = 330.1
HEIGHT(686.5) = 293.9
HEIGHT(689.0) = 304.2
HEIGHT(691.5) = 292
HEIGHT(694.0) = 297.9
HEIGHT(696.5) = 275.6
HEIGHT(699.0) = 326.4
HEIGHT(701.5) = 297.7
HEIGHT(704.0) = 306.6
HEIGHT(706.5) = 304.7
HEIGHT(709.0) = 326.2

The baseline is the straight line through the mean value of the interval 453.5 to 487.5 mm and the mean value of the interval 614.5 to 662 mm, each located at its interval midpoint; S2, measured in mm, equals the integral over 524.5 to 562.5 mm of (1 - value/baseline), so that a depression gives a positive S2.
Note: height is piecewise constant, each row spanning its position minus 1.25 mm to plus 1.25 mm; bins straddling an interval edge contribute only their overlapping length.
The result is 1.5 mm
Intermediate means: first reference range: 296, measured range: 294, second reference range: 321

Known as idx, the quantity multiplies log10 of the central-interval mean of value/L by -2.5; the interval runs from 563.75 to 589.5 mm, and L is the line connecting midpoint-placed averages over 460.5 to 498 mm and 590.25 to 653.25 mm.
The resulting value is 0.03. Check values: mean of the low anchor 296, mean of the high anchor 322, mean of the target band 305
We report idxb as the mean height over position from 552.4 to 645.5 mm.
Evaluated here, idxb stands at 314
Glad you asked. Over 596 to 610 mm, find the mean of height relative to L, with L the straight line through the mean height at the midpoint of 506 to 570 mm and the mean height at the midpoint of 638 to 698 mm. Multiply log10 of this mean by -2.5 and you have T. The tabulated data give -0.06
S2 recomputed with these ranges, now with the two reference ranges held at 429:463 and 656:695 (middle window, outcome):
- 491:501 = 0.29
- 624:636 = -0.40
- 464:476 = 0.28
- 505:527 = 0.14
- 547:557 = 0.64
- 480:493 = 0.59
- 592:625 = -1.44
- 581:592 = -0.05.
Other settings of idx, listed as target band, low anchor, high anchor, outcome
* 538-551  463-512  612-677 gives 0.07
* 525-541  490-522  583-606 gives 0.04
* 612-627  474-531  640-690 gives -0.06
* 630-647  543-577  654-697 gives -0.05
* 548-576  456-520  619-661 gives 0.05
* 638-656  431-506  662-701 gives -0.03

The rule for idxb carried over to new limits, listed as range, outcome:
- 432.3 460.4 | 307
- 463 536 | 302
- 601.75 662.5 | 322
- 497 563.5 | 301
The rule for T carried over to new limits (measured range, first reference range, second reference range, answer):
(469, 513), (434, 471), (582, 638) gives 0.04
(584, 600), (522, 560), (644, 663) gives -0.04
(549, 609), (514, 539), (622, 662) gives 0.01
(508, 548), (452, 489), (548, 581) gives -0.02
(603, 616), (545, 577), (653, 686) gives -0.08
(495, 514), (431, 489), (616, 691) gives -0.03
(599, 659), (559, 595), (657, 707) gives -0.05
